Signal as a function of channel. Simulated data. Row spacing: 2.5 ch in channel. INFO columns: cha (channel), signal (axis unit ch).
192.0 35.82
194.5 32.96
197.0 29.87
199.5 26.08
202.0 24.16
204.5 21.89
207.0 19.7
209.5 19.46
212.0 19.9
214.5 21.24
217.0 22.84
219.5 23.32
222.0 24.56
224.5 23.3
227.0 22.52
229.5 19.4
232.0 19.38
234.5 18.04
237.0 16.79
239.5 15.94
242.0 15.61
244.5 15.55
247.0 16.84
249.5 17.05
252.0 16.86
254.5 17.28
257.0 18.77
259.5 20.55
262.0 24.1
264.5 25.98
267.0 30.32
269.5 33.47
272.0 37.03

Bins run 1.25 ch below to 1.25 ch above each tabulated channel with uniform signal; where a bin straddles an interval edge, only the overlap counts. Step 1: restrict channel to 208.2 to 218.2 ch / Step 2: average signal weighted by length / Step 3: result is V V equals 20.8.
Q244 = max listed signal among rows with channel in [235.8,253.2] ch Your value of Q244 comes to 17.05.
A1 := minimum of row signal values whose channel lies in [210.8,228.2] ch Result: 19.9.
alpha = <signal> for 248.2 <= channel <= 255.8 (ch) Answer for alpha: 17.1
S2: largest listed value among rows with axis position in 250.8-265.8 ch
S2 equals 25.98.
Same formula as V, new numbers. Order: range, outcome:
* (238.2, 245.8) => 15.7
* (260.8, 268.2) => 26.8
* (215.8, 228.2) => 23.3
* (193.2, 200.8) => 29.6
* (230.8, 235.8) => 18.7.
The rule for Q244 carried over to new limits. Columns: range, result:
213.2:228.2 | 24.56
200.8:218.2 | 24.16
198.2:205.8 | 26.08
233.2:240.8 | 18.04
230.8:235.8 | 19.38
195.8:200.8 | 29.87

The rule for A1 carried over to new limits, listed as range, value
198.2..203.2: 24.16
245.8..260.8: 16.84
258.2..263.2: 20.55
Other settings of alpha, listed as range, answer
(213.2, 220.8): 22.5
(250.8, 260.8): 18.4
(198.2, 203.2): 25.2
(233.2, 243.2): 16.6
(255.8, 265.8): 22.4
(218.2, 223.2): 23.9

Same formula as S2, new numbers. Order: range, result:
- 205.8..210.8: 19.7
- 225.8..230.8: 22.52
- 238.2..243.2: 15.94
